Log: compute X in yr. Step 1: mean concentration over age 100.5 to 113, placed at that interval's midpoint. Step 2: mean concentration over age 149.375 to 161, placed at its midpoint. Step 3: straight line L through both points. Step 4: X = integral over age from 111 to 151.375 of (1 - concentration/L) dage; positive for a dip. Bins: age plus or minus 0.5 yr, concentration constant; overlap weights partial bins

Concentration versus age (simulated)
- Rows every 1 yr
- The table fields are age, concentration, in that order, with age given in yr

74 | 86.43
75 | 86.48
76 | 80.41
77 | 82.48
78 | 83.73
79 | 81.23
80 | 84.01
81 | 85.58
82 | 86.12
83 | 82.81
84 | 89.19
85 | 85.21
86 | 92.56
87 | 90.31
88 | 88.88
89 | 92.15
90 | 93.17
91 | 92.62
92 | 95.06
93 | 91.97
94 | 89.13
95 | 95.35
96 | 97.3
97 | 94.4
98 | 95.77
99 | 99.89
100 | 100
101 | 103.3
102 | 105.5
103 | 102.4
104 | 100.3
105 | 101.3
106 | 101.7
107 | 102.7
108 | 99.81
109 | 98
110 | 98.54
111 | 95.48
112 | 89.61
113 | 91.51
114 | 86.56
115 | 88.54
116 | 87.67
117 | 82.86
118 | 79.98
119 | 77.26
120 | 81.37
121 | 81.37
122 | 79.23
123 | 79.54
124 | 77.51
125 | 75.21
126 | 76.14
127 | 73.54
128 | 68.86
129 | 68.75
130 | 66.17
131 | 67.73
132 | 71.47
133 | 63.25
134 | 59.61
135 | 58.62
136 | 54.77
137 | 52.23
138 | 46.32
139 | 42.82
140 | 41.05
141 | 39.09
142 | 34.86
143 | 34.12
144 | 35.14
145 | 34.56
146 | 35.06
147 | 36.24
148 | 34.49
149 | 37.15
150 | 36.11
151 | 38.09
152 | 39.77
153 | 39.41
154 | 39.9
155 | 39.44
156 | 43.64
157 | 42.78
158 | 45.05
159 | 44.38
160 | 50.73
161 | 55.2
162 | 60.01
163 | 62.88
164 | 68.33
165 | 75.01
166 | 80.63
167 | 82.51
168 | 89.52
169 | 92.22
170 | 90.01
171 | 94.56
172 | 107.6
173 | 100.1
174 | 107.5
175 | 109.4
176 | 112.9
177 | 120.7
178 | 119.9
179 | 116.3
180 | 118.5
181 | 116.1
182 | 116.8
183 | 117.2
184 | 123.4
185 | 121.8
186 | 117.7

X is 5.8 yr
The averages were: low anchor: 99.6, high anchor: 42.3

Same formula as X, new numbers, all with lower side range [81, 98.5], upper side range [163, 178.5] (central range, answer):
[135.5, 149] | 7.8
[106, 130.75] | 2.4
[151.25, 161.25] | 5.4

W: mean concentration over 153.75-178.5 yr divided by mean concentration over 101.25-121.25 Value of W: 0.8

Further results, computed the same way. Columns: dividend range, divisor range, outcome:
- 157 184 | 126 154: 1.85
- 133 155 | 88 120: 0.44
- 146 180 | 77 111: 0.75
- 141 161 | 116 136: 0.54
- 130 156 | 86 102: 0.47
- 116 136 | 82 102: 0.78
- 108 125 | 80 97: 0.95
